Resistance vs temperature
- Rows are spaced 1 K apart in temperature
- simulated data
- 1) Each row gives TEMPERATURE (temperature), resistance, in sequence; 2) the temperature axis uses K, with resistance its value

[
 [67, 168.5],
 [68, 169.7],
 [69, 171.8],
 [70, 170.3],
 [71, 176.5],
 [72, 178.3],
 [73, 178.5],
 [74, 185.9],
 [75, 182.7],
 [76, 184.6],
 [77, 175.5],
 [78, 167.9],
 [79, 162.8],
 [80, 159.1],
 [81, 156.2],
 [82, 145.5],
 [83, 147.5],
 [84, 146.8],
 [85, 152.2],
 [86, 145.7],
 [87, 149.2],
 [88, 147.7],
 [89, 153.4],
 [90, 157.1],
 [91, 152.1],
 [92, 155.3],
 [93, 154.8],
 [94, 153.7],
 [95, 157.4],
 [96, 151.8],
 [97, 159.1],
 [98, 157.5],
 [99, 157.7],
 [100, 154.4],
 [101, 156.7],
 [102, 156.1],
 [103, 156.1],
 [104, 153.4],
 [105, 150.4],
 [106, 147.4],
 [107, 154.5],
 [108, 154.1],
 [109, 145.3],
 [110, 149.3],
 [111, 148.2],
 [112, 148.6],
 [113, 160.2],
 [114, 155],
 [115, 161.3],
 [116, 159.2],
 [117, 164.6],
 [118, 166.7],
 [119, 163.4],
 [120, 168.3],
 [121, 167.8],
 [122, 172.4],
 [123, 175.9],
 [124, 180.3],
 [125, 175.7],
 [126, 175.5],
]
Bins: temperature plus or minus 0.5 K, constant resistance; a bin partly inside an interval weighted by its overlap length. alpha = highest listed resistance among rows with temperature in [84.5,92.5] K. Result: 157.1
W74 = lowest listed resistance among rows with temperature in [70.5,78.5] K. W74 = 167.9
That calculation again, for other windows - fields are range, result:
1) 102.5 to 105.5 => 150.4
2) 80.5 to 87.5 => 145.5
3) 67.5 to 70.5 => 169.7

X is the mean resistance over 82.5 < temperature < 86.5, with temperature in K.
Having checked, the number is 148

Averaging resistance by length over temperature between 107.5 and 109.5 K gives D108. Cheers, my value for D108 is 150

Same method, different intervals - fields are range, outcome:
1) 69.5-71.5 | 173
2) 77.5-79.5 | 165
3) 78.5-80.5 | 161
